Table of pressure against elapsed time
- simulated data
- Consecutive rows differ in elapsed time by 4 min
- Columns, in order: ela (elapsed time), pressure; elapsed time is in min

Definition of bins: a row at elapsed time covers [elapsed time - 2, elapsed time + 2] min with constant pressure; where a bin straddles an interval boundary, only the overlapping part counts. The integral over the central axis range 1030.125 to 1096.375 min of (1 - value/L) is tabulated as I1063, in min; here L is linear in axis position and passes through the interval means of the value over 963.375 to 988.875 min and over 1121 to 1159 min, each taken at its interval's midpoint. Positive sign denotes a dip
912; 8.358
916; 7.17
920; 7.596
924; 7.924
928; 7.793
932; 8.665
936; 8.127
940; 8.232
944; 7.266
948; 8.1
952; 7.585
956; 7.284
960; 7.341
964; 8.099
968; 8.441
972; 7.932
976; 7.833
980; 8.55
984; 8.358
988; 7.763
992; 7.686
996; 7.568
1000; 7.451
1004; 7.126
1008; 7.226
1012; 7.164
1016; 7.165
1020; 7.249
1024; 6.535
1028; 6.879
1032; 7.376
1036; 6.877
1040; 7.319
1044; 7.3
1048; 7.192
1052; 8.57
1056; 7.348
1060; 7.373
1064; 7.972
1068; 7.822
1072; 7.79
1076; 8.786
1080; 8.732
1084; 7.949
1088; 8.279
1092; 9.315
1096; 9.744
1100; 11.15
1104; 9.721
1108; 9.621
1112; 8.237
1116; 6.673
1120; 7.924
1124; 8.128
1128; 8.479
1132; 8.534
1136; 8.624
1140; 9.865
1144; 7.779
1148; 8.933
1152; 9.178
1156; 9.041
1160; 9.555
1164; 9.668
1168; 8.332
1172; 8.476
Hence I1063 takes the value 4.1 min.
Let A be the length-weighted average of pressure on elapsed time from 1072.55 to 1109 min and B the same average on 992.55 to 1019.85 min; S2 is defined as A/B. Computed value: 1.26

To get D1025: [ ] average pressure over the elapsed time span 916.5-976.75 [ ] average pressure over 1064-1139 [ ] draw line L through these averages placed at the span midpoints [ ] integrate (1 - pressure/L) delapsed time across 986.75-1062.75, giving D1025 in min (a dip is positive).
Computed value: 8.5 min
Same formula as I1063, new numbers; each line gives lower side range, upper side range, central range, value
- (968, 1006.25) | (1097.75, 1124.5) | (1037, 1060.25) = 2.31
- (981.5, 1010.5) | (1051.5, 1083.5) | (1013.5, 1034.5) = 1.97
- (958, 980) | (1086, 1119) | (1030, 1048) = 2.81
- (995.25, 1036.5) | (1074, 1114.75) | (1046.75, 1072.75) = 1.59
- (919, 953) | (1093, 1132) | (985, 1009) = 2.14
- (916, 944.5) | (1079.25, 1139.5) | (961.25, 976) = 0.06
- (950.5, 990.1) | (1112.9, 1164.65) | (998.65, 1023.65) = 2.81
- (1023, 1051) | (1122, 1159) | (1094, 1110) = -3.75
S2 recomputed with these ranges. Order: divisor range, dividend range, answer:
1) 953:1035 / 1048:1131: 1.12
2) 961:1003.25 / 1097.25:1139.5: 1.11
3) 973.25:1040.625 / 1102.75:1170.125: 1.17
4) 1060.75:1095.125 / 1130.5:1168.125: 1.08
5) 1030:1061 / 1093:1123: 1.21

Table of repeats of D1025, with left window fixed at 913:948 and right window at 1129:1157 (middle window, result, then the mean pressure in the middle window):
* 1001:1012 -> 1.4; 7.2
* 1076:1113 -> -2.5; 9.2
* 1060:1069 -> 0.7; 7.79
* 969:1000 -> 0.7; 7.94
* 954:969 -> 0.5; 7.75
